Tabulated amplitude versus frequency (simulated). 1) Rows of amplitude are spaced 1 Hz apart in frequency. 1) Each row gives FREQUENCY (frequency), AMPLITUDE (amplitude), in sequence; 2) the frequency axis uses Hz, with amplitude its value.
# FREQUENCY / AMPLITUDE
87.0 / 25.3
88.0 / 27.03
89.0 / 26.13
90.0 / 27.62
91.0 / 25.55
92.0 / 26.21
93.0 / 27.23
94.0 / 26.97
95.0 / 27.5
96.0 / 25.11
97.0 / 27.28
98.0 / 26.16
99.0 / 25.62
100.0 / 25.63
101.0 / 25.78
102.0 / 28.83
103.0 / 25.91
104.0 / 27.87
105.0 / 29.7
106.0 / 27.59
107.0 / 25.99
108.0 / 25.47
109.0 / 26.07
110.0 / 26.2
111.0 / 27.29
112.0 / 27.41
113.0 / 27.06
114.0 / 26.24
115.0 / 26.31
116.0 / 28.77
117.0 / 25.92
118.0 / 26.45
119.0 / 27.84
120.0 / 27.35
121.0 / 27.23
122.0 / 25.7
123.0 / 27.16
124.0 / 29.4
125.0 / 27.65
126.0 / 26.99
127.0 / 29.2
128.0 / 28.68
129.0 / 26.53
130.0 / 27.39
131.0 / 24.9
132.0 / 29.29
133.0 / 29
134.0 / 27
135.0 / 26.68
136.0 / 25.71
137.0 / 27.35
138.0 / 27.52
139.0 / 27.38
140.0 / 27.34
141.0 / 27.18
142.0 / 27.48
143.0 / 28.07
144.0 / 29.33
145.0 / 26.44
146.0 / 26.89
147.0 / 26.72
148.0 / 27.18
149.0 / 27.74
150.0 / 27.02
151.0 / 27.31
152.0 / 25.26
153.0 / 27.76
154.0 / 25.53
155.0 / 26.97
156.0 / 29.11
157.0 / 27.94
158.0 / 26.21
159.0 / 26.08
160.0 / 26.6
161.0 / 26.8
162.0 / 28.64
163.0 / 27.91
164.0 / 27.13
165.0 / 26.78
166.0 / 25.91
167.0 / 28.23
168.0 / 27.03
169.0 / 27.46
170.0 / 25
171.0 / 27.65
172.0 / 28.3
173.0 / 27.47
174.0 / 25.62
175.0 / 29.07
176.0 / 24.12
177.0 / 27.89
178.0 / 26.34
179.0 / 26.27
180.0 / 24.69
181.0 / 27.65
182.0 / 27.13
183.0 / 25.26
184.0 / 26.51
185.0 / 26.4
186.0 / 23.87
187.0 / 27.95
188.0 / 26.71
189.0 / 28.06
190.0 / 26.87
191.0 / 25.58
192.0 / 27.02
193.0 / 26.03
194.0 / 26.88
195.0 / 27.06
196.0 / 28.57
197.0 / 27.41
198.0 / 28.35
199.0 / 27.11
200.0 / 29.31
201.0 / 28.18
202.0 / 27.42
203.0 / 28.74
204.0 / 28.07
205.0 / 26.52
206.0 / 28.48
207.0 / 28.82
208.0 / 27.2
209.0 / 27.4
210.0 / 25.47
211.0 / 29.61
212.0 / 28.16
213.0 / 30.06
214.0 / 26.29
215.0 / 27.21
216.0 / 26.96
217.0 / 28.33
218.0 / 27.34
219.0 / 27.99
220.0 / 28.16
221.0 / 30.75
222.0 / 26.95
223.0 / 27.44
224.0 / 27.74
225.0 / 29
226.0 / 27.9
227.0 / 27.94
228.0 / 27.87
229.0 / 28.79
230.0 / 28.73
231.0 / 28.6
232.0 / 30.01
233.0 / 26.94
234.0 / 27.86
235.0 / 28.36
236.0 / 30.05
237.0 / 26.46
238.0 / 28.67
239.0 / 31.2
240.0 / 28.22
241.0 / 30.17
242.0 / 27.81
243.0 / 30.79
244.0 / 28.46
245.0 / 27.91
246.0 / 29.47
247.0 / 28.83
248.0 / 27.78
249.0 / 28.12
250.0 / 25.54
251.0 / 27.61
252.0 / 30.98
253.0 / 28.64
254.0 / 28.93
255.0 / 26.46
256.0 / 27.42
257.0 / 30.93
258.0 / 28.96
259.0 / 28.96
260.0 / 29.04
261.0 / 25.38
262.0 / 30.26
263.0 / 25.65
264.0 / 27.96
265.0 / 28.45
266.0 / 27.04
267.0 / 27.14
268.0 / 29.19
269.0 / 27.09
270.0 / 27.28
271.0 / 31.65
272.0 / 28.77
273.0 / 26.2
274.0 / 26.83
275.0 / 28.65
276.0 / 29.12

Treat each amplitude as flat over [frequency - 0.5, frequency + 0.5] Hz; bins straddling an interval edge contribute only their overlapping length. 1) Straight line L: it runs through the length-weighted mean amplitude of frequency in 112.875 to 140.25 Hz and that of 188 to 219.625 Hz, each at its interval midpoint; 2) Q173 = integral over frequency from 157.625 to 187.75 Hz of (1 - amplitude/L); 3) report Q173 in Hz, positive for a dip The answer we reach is 0.8 Hz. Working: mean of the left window 27.3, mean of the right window 27.6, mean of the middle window 26.7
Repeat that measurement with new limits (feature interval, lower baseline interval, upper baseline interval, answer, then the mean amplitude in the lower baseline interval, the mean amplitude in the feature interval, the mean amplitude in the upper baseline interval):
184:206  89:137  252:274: 0.3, 27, 27.3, 28.2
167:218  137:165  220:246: 1.3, 27.2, 27.2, 28.6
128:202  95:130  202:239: 1.3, 27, 27.1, 28.1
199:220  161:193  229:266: -0.2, 26.8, 27.9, 28.5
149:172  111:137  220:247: 0.6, 27.3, 27.1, 28.6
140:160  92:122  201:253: 0.1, 26.8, 27.2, 28.3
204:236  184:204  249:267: -0.5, 27.2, 28.1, 28.1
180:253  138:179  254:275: -0.6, 27.1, 27.9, 28.1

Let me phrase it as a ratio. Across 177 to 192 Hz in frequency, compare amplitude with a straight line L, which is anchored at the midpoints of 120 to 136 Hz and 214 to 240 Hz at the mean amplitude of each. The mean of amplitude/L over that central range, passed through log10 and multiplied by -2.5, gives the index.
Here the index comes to 0.06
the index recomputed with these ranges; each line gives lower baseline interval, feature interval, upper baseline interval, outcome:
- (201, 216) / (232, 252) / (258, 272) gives -0.02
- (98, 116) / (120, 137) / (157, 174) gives -0.02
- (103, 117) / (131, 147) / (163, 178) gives -0.02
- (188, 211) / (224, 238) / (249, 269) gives -0.02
